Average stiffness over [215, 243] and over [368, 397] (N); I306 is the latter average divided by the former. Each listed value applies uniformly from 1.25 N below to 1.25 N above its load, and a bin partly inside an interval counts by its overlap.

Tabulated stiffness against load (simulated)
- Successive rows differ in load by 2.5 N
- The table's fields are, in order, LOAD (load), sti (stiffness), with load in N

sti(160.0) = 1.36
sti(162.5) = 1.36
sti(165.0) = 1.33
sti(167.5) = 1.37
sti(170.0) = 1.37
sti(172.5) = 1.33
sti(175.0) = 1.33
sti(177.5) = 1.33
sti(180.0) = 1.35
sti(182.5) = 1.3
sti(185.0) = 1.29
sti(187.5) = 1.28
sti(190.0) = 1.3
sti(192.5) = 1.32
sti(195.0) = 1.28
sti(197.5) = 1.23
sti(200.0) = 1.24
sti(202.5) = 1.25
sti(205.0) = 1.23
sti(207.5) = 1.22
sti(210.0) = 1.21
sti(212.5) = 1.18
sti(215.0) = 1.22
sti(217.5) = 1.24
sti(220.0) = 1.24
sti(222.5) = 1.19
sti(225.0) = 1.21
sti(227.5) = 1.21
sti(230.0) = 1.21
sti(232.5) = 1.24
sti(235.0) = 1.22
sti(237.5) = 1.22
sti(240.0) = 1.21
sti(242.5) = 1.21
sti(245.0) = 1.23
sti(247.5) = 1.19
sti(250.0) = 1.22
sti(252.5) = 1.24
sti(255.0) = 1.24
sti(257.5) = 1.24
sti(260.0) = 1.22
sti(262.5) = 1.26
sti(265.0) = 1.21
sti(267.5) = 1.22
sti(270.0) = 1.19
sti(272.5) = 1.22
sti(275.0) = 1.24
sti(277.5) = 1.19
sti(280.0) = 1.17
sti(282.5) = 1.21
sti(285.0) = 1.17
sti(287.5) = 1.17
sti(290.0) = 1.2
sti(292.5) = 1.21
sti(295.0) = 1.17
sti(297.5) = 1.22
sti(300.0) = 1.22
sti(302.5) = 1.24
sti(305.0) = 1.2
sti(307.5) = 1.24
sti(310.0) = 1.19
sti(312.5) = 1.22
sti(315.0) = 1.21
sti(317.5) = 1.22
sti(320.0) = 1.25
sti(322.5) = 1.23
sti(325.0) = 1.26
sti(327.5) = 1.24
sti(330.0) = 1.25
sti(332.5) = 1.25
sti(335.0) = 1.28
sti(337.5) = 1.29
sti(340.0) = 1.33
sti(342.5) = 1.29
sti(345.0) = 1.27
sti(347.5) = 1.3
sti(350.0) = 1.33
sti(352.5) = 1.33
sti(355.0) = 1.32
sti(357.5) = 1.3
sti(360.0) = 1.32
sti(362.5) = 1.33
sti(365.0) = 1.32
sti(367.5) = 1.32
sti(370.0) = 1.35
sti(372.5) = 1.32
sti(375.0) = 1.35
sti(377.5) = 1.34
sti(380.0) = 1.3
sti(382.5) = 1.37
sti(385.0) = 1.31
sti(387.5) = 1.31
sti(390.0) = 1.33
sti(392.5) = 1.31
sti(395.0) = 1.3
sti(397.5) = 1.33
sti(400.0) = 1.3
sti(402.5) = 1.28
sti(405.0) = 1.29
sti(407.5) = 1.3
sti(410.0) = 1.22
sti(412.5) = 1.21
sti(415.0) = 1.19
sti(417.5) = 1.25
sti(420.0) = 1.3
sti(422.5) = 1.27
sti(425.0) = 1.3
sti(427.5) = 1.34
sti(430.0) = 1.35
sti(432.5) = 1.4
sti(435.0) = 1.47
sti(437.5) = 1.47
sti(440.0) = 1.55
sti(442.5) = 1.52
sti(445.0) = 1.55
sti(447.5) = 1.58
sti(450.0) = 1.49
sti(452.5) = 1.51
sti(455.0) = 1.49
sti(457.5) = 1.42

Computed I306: 1.1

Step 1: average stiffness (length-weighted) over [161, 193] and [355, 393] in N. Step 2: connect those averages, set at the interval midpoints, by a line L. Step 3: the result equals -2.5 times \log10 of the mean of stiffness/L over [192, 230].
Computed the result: 0.08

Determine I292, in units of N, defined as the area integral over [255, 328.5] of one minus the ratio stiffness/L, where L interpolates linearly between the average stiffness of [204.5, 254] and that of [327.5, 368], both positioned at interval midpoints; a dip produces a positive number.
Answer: 2.6 N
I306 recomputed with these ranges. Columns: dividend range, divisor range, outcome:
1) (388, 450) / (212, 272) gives 1.11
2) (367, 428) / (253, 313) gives 1.07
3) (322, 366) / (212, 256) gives 1.06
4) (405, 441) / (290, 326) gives 1.09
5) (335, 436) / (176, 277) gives 1.06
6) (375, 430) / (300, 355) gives 1.03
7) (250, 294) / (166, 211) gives 0.94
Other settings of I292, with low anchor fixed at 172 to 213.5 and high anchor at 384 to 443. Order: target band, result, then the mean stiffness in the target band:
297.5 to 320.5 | 1.4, 1.22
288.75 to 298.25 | 0.7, 1.2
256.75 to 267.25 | 0.5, 1.23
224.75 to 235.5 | 0.5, 1.22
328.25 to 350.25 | 0.4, 1.28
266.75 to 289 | 1.7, 1.2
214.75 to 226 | 0.5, 1.22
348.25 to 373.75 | -0.2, 1.32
